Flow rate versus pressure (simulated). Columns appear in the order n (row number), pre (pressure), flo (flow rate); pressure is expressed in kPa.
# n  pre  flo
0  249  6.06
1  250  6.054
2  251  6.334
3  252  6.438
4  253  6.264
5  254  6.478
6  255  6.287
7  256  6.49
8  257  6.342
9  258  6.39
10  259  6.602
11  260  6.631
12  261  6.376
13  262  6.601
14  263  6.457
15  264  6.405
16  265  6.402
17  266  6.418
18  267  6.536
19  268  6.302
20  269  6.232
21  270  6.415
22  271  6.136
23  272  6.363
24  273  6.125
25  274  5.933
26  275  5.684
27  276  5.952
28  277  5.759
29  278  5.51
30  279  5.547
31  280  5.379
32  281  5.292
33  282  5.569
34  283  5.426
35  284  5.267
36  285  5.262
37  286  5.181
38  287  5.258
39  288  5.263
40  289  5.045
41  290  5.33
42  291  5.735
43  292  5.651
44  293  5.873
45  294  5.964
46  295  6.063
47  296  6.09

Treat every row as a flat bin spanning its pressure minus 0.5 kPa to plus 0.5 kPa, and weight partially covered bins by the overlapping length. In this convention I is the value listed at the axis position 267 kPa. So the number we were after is 6.536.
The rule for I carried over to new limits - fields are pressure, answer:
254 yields 6.478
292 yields 5.651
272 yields 6.363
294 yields 5.964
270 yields 6.415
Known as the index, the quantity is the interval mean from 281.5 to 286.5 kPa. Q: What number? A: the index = 5.34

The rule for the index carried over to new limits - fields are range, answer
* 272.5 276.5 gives 5.92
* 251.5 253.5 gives 6.35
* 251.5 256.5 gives 6.39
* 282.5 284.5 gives 5.35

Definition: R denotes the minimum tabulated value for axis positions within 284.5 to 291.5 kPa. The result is 5.045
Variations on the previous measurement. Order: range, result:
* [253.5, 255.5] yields 6.287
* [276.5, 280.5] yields 5.379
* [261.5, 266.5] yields 6.402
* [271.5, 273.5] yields 6.125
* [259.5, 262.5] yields 6.376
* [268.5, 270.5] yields 6.232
